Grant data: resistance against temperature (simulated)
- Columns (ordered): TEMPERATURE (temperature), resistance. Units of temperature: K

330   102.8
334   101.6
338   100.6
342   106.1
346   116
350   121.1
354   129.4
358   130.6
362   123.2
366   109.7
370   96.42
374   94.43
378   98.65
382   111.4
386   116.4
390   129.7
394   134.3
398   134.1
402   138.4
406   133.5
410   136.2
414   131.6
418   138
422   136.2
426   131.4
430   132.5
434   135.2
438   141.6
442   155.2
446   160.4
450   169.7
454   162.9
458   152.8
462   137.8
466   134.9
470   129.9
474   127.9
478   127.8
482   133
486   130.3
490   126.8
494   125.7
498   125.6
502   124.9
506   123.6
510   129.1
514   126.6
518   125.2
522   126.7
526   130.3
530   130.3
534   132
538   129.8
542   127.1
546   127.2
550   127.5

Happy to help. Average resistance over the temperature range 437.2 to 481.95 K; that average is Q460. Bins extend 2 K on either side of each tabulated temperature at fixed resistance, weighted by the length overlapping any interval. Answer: 145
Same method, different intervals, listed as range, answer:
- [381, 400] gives 126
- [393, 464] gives 142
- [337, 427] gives 122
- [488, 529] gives 127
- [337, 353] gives 113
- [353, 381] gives 111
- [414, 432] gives 134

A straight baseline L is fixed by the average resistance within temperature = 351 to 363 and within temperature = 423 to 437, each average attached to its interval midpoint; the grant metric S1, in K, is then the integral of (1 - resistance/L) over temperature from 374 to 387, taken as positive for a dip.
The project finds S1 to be 2.4 K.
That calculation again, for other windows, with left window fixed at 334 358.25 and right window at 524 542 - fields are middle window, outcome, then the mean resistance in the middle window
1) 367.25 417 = -1.1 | 121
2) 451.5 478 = -3.4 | 141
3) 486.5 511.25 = 0.3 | 126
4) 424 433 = -0.8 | 132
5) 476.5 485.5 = -0.3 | 131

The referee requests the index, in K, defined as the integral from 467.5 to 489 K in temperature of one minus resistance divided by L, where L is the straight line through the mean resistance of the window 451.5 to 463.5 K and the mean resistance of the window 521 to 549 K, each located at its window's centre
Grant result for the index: 2.4 K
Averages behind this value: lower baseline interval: 152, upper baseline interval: 129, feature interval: 130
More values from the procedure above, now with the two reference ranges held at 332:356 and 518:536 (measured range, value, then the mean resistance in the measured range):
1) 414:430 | -2.0 K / 134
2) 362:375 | 1.2 K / 104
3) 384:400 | -1.6 K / 129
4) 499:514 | 0.2 K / 126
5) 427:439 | -1.5 K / 136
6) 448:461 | -4.0 K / 160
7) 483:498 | -0.2 K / 128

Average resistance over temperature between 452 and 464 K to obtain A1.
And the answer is 151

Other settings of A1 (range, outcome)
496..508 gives 125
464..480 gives 130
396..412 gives 136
